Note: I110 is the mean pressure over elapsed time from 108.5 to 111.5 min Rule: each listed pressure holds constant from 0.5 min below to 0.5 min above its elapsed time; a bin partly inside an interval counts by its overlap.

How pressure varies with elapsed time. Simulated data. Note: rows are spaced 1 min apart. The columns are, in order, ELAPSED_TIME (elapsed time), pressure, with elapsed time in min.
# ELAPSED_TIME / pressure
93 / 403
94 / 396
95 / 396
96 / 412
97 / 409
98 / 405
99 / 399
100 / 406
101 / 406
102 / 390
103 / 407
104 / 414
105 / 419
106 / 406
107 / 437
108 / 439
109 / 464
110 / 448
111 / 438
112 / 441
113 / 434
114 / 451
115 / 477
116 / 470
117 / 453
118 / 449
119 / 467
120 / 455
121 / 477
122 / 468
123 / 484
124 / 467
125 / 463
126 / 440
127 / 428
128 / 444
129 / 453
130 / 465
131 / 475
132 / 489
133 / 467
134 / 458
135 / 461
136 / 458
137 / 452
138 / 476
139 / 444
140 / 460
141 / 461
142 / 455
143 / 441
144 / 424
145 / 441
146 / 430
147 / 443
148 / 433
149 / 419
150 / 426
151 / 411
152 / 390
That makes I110 450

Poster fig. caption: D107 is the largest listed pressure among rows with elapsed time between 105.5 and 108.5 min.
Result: 439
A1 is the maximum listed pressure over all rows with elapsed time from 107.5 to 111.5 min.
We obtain 464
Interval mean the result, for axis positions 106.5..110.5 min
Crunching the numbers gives 447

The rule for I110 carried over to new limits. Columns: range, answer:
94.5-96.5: 404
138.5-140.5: 452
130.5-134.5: 472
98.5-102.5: 400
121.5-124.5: 473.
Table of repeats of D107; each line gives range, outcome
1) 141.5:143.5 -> 455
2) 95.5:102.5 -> 412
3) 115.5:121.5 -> 477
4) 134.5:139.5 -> 476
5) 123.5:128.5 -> 467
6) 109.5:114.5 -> 451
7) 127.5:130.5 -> 465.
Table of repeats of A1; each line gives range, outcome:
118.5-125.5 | 484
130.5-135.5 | 489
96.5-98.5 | 409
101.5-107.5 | 437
